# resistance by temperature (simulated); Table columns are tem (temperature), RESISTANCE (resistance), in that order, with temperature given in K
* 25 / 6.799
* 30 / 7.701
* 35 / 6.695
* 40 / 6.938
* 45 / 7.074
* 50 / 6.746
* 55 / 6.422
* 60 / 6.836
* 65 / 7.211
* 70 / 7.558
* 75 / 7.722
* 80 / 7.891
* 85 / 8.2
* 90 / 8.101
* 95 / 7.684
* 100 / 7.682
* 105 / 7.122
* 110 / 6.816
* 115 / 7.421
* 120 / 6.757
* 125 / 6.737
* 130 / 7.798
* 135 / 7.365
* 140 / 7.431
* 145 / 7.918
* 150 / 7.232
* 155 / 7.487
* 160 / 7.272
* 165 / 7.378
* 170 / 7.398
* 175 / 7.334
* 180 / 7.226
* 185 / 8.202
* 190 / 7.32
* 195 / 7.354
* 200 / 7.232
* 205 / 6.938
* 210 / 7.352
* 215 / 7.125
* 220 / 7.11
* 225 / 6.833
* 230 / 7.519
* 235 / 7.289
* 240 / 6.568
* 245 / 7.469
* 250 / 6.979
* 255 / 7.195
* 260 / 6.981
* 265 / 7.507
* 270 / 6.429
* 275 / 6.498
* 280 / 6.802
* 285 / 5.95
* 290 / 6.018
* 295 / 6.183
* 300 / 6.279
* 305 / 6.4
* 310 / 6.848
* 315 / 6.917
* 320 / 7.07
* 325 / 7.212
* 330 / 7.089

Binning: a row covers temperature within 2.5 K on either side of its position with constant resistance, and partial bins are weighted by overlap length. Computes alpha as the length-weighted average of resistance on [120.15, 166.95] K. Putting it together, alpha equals 7.37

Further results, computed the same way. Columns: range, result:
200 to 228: 7.09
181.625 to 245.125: 7.25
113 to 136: 7.2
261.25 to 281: 6.82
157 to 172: 7.35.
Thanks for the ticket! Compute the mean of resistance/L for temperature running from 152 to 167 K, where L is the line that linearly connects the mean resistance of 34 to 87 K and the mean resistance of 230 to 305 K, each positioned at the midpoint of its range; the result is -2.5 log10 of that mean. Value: -0.06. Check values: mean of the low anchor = 7.21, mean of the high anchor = 6.74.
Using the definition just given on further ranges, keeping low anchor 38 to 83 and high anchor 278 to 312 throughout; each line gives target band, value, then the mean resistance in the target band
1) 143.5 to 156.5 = -0.10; 7.52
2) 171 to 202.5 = -0.11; 7.44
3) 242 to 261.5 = -0.10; 7.15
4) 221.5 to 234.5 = -0.10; 7.19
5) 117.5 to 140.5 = -0.04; 7.2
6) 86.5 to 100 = -0.12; 7.88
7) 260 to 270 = -0.11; 7.11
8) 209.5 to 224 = -0.08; 7.14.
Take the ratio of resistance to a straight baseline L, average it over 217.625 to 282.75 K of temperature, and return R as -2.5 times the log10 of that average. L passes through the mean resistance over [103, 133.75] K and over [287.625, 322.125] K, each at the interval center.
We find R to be -0.049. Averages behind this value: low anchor 7.12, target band 7.01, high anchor 6.53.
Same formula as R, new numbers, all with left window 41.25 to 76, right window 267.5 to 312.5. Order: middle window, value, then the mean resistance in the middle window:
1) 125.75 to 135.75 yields -0.10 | 7.47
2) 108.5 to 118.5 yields -0.03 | 7.11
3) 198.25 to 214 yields -0.09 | 7.17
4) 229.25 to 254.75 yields -0.10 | 7.14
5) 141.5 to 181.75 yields -0.10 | 7.41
